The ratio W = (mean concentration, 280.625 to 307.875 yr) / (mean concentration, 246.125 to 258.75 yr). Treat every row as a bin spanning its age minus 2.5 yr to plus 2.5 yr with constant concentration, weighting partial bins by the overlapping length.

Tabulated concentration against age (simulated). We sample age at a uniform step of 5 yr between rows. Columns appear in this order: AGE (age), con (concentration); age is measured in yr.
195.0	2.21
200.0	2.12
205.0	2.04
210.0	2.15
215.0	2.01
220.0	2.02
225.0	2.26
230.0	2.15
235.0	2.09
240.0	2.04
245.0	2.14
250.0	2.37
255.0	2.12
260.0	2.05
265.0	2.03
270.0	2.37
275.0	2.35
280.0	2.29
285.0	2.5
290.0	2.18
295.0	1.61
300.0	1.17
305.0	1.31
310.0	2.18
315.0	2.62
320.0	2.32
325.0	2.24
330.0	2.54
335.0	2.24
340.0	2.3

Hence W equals 0.8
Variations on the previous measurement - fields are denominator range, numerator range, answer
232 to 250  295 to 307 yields 0.62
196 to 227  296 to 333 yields 0.97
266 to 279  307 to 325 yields 1.00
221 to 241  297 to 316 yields 0.82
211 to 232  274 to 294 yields 1.08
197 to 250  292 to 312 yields 0.74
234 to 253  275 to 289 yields 1.09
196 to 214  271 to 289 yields 1.12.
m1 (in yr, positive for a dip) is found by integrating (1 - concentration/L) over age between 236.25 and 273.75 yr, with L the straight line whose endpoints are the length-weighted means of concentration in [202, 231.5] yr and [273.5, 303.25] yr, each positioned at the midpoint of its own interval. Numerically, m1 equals -2.26 yr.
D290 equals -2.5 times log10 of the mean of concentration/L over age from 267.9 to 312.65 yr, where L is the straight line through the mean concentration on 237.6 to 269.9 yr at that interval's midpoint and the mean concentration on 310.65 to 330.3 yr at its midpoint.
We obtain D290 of 0.14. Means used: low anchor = 2.14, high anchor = 2.39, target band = 1.99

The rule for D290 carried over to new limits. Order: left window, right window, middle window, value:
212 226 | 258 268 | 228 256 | -0.044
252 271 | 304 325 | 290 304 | 0.381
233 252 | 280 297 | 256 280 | -0.029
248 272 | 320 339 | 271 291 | -0.056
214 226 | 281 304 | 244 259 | -0.111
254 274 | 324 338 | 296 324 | 0.193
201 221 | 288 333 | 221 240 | -0.044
